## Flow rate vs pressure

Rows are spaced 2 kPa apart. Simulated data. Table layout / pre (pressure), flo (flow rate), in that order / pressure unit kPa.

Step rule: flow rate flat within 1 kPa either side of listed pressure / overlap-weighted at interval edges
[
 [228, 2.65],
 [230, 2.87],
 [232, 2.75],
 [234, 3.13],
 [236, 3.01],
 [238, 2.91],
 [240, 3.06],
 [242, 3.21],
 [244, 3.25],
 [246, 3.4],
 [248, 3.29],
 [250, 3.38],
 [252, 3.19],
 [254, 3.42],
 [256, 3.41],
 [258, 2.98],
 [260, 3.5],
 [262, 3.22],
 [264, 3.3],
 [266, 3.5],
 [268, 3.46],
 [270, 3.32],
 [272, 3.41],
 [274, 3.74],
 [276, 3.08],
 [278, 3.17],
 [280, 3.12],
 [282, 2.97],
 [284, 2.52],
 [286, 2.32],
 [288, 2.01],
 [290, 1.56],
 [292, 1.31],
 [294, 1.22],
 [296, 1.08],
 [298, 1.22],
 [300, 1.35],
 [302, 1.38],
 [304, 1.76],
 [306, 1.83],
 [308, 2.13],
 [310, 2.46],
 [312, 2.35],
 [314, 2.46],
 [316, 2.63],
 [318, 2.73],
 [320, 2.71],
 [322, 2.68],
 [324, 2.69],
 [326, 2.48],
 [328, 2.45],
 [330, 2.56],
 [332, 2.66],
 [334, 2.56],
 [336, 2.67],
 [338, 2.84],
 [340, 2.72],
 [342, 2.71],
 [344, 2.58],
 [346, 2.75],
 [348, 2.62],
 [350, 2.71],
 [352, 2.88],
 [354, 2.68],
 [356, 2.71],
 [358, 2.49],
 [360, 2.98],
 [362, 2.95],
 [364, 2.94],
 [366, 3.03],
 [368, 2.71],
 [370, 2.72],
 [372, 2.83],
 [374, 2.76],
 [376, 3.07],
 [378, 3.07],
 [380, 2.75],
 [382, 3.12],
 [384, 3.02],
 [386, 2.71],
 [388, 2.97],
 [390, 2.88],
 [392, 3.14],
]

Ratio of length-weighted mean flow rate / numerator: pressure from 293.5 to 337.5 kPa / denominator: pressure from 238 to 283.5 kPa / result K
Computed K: 0.7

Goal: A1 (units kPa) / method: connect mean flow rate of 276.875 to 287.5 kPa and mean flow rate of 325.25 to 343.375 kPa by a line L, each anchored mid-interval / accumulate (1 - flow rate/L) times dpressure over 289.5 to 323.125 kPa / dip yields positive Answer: 9.5 kPa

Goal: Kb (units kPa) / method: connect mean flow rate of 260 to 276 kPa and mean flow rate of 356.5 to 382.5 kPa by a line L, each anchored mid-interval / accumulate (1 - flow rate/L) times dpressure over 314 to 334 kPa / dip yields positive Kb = 3.2 kPa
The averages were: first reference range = 3.4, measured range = 2.61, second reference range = 2.87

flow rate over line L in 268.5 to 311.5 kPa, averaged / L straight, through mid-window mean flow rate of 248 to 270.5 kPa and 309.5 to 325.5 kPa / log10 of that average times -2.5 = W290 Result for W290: 0.302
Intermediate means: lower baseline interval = 3.33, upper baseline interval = 2.59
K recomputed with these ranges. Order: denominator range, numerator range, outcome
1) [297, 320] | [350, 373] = 1.36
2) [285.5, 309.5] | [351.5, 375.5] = 1.76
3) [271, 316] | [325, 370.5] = 1.23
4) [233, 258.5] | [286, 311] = 0.51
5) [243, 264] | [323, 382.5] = 0.83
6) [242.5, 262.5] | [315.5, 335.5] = 0.79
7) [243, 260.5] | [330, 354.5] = 0.81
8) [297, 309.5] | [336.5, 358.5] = 1.64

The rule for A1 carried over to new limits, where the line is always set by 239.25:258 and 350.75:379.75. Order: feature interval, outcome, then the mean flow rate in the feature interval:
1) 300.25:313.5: 4.7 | 1.97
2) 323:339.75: 2.0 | 2.62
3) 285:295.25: 4.8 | 1.67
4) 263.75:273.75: -0.7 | 3.43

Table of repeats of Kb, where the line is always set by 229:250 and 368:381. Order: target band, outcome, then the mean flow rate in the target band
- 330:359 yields 2.3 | 2.68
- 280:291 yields 2.4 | 2.35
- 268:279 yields -1.1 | 3.35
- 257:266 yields -0.6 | 3.28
